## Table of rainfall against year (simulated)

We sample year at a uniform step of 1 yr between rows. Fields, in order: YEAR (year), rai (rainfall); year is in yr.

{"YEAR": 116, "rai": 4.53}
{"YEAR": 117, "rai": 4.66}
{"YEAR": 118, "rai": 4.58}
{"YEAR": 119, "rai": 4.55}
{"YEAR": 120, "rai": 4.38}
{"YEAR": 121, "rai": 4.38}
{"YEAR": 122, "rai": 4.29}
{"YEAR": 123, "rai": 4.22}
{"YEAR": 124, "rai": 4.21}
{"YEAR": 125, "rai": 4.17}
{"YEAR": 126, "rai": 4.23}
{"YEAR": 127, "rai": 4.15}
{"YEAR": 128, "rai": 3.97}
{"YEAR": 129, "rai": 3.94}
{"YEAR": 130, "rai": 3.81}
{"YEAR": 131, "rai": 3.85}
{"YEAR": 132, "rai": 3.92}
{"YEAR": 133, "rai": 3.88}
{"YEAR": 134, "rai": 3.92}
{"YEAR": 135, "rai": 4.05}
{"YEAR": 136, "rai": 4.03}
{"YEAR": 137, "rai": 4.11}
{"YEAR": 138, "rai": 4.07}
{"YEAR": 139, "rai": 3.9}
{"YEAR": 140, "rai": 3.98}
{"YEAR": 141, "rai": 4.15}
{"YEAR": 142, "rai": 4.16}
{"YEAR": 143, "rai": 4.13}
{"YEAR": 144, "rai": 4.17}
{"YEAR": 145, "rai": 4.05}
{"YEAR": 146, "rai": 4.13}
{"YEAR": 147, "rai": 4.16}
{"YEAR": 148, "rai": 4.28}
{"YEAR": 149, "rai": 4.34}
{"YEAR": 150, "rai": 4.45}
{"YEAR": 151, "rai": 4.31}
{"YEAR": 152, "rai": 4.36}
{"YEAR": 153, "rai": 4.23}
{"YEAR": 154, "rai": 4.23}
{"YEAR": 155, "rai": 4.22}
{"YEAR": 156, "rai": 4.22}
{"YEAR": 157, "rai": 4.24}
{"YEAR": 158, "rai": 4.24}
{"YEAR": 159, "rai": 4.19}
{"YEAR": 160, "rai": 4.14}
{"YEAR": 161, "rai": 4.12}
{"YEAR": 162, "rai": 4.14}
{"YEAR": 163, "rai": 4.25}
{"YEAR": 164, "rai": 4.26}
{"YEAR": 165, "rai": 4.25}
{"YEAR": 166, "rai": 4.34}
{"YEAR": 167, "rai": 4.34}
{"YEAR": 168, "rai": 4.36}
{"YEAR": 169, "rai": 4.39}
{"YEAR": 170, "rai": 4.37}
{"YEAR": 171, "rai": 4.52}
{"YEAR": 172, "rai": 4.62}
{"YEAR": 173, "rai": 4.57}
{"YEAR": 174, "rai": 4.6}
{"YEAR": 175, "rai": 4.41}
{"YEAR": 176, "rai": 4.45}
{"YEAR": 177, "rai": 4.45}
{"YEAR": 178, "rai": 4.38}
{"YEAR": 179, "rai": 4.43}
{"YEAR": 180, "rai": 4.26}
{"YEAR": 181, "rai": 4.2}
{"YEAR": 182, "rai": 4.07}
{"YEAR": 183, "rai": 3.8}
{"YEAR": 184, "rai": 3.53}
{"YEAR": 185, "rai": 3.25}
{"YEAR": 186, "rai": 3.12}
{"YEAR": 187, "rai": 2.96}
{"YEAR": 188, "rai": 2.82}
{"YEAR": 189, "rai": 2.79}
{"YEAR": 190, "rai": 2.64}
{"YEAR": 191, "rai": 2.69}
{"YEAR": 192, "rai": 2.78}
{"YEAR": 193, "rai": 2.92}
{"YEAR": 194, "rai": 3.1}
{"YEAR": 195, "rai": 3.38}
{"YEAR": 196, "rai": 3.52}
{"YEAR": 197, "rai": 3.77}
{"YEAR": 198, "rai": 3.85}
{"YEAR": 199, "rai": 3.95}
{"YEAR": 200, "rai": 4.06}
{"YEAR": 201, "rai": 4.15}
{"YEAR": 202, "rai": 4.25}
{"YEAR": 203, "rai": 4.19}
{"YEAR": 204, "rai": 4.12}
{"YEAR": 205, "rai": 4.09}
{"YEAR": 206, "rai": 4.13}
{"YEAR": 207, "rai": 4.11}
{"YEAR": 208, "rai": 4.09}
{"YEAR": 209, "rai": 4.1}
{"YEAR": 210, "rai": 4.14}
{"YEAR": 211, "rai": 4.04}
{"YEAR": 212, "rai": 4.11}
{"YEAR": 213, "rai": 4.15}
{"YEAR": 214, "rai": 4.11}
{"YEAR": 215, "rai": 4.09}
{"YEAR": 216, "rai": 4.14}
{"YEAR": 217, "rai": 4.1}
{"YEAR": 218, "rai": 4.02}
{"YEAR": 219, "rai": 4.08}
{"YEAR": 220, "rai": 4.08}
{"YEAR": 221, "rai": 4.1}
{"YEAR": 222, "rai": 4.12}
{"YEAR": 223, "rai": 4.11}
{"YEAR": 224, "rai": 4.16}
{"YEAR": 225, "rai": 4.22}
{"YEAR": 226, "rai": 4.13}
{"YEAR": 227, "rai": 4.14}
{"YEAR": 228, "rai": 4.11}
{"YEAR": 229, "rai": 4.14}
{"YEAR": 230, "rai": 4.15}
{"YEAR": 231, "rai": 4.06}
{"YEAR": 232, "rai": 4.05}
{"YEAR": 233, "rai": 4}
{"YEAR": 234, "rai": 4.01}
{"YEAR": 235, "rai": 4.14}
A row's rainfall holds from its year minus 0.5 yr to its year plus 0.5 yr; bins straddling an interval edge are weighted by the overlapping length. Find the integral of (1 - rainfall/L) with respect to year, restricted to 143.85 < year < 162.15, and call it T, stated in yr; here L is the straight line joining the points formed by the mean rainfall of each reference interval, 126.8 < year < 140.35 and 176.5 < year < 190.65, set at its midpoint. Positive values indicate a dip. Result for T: -1.9 yr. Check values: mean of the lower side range 3.97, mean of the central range 4.22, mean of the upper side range 3.61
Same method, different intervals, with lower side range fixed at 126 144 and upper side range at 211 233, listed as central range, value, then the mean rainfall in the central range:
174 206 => 2.8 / 3.71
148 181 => -2.3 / 4.33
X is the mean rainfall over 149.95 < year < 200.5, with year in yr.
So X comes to 3.95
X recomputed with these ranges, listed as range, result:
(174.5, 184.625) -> 4.19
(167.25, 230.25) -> 3.95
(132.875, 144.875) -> 4.05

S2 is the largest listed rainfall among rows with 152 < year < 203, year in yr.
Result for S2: 4.62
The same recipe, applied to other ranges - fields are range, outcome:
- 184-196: 3.53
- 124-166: 4.45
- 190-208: 4.25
